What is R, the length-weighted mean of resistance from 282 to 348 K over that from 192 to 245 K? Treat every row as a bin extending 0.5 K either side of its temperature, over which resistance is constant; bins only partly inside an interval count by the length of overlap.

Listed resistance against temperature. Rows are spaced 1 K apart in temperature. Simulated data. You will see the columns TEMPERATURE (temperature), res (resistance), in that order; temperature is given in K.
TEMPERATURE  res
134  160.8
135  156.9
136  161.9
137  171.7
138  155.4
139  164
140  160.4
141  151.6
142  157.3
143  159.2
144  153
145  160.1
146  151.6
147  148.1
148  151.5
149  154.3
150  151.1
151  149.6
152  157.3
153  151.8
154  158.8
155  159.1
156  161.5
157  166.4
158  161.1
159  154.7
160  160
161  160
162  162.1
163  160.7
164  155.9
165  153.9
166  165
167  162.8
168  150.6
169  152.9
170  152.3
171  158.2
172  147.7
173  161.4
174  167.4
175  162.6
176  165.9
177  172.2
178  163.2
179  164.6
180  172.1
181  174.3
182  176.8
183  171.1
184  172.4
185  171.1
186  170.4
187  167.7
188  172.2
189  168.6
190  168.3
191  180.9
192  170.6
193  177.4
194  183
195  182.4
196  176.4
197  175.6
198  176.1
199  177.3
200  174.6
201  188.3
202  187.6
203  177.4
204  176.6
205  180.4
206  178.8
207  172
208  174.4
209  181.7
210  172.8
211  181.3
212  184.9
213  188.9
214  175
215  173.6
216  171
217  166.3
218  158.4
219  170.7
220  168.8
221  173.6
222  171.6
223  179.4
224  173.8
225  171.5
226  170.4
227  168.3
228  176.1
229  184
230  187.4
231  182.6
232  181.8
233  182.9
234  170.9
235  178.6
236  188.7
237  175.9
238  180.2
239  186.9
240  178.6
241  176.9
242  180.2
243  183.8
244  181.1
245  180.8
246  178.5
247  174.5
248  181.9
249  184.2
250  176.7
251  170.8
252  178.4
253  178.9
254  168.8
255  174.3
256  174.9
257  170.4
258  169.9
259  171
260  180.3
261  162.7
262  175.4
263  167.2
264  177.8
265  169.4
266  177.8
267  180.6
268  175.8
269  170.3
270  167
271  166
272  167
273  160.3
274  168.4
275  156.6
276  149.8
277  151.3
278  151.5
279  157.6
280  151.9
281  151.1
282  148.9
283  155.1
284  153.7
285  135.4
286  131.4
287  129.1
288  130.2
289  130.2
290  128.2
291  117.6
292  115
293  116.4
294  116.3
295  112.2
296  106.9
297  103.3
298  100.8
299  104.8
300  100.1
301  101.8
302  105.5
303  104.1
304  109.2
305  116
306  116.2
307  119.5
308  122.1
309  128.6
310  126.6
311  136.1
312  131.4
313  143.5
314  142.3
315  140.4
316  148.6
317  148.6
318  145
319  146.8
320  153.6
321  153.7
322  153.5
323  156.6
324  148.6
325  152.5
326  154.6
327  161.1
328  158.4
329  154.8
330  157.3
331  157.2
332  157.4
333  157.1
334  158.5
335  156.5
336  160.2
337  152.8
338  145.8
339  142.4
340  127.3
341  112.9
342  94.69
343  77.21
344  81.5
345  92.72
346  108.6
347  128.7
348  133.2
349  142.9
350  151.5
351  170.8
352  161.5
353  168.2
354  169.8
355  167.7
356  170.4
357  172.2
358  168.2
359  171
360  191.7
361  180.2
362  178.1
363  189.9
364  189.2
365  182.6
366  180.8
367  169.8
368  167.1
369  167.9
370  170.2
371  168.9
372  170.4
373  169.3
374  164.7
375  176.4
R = 0.7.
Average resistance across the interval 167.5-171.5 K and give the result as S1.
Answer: 154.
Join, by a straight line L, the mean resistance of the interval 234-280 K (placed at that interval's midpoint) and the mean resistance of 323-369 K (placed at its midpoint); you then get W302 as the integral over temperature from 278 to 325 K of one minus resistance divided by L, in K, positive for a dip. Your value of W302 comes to 9.2 K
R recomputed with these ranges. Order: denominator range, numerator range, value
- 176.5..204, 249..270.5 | 0.99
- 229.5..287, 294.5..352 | 0.78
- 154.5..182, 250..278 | 1.05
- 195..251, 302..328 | 0.78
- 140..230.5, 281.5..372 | 0.85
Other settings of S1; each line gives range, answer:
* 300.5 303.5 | 104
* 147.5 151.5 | 152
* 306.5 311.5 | 127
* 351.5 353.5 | 165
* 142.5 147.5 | 154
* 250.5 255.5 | 174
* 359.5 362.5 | 183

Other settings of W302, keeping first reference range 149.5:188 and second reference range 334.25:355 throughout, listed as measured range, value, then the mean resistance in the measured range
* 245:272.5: -4.8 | 174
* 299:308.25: 2.1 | 110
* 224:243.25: -3.4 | 179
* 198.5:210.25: -1.7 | 179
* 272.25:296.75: 1.0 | 138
